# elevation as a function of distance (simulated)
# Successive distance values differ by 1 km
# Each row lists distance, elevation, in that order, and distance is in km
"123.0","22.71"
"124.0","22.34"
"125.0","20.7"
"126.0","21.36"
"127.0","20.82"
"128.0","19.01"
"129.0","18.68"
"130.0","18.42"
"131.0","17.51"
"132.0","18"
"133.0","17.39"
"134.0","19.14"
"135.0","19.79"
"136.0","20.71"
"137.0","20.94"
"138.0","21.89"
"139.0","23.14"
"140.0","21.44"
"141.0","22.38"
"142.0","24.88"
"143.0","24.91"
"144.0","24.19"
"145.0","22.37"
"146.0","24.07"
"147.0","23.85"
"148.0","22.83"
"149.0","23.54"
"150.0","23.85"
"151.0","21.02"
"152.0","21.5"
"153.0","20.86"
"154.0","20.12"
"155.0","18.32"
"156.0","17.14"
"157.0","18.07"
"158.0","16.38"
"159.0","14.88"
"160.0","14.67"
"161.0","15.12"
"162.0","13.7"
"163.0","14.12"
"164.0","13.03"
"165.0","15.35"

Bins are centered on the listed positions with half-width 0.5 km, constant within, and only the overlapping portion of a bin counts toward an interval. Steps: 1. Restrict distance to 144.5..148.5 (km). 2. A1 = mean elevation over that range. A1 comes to 23.3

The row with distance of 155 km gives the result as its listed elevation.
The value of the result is 18.32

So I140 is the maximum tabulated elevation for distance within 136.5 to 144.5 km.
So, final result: 24.91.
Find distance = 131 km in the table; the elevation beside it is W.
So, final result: 17.51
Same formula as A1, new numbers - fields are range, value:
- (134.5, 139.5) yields 21.3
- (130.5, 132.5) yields 17.8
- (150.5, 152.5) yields 21.3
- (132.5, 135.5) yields 18.8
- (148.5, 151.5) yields 22.8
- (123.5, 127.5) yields 21.3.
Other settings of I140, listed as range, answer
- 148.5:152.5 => 23.85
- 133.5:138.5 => 21.89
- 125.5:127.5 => 21.36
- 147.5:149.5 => 23.54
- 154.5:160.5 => 18.32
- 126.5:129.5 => 20.82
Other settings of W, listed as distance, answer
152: 21.5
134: 19.14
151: 21.02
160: 14.67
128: 19.01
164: 13.03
